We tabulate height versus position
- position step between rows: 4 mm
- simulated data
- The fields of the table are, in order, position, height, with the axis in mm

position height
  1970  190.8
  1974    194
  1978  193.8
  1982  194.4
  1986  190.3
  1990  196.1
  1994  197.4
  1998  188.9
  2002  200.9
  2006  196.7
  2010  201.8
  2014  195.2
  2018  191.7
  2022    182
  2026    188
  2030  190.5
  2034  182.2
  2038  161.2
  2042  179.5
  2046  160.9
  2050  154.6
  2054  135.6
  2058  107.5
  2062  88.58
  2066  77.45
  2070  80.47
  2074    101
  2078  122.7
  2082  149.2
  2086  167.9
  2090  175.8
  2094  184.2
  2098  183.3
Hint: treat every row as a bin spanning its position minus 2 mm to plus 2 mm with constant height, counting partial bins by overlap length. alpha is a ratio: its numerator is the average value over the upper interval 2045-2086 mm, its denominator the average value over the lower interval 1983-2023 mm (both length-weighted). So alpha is 0.61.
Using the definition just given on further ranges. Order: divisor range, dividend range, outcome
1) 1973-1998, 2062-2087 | 0.58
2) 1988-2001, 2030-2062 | 0.78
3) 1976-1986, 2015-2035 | 0.97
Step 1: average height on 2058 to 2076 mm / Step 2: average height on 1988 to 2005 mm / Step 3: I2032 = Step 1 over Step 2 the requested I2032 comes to 0.5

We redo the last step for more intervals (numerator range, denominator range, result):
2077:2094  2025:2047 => 0.90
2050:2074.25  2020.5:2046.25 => 0.58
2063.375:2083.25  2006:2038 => 0.55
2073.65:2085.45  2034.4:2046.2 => 0.78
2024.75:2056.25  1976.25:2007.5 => 0.86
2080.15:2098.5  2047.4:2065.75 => 1.44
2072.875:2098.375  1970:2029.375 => 0.80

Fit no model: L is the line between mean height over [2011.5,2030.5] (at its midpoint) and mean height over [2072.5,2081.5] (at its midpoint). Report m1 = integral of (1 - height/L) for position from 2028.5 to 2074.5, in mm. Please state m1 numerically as 5.53 mm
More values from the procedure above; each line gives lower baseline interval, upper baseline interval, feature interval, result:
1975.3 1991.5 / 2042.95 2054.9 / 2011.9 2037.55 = -2.7 mm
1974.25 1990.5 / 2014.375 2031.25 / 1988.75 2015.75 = -0.8 mm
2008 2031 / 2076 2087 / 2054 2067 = 5.0 mm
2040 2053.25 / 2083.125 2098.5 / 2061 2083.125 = 8.9 mm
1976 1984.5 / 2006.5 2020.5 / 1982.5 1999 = 0.1 mm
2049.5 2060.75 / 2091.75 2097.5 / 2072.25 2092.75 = 2.7 mm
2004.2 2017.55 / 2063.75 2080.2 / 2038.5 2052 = -2.3 mm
